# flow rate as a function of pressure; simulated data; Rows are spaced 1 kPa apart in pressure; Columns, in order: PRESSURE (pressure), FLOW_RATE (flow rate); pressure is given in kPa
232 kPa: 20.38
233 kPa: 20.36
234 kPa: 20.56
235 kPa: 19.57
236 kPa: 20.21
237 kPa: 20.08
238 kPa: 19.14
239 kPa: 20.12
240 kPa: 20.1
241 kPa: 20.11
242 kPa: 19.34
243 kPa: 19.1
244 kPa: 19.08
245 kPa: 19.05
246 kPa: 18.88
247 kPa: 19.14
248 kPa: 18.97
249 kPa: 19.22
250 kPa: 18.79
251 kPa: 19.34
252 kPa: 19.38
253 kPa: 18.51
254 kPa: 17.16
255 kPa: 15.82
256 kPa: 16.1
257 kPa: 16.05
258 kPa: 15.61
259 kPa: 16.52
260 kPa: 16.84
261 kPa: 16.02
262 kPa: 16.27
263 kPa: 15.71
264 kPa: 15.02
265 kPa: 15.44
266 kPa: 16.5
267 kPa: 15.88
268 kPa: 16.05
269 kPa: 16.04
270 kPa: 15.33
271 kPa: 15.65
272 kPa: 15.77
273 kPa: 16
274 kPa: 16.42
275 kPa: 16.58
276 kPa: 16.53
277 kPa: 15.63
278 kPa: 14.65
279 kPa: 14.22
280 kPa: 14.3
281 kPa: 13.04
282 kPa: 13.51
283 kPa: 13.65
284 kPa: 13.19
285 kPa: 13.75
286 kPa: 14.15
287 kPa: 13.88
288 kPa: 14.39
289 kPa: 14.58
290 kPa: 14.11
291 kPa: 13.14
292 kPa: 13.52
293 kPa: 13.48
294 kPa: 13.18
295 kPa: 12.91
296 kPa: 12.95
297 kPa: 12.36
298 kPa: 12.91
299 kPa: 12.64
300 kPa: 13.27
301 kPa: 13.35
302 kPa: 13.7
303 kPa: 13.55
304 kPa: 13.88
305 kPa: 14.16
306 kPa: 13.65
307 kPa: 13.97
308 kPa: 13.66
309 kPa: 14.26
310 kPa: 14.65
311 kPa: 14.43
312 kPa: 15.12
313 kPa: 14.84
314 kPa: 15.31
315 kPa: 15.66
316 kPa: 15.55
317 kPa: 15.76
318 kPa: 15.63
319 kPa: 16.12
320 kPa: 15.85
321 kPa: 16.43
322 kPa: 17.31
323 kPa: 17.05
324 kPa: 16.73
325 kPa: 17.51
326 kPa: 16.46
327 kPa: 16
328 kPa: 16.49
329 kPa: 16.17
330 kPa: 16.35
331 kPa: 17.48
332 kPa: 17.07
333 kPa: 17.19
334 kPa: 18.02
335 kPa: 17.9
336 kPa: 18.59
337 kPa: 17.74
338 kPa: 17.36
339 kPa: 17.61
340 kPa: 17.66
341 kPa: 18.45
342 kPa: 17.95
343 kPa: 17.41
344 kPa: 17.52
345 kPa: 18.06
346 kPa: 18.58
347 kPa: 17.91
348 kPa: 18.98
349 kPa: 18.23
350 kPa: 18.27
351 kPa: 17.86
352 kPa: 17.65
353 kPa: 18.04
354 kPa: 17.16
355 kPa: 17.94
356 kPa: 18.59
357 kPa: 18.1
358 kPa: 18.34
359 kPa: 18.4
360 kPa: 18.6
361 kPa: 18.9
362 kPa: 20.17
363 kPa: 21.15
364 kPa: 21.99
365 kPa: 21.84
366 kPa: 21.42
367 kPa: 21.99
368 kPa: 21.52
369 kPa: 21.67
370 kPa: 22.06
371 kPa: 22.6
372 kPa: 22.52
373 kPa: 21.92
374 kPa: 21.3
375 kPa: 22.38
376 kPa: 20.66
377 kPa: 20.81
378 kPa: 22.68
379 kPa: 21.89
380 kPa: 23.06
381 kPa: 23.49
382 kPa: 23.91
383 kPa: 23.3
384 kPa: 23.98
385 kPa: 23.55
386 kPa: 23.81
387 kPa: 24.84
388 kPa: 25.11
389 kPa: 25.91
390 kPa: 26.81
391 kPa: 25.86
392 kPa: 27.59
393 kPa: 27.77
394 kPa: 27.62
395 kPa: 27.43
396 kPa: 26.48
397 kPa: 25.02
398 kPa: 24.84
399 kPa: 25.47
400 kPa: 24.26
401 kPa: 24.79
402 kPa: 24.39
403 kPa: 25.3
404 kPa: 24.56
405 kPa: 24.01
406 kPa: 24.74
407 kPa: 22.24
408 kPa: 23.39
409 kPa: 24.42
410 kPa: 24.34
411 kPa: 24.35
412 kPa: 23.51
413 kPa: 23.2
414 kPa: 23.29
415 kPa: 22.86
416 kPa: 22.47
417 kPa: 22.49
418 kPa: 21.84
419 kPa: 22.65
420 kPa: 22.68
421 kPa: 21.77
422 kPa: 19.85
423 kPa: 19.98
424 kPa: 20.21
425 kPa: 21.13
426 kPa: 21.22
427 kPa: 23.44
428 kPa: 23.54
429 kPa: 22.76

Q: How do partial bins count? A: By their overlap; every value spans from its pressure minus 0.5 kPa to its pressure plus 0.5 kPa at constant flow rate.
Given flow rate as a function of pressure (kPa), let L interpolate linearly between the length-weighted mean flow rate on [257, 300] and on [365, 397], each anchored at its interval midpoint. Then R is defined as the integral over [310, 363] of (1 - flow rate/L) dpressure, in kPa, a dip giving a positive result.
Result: 6.8 kPa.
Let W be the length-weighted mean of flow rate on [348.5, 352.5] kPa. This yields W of 18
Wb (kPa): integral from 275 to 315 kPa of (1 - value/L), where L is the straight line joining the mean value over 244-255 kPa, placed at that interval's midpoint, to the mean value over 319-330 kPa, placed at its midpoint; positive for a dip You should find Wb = 7.9 kPa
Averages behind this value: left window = 18.7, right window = 16.6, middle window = 14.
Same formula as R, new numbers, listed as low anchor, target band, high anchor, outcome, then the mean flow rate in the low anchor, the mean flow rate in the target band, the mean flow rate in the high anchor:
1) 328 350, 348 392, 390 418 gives -0.72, 17.7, 21.4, 24.7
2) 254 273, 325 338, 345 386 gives 1.30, 16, 17.1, 20.6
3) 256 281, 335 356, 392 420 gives 2.67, 15.7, 18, 24.4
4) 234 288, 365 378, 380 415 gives 0.82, 16.8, 21.8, 24.8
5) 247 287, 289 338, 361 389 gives 9.47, 16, 15.2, 22.4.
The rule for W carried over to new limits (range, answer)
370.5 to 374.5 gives 22.1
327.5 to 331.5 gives 16.6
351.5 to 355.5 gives 17.7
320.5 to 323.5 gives 16.9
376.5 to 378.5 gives 21.7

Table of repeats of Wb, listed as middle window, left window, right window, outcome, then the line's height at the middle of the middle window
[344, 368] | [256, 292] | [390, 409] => 3.03 kPa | 21.8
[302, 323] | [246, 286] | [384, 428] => 4.19 kPa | 18.7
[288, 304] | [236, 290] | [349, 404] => 4.32 kPa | 18.3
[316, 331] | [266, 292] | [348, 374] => 0.98 kPa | 17.6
